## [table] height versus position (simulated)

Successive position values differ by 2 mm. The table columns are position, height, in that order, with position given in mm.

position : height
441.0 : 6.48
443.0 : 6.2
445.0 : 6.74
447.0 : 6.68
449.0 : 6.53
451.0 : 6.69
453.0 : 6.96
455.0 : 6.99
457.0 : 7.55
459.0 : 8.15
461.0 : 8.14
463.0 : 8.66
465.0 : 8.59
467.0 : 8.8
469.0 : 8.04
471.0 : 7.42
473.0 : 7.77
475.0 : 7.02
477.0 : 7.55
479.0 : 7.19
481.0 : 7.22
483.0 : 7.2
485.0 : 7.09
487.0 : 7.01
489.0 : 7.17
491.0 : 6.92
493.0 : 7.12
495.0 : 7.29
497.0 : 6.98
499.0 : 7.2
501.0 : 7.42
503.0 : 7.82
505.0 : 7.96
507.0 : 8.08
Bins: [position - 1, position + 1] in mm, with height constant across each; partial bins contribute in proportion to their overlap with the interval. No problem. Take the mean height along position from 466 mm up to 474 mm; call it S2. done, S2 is 8.01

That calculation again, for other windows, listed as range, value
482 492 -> 7.08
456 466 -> 8.22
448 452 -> 6.61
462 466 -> 8.62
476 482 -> 7.32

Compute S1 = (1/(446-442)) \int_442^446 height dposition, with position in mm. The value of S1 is 6.47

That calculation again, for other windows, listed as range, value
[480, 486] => 7.17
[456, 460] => 7.85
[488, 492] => 7.04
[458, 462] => 8.14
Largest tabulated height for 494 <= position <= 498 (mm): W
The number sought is 7.29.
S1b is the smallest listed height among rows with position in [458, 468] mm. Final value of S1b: 8.14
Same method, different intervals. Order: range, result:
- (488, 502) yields 6.92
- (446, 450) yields 6.53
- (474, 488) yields 7.01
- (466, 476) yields 7.02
